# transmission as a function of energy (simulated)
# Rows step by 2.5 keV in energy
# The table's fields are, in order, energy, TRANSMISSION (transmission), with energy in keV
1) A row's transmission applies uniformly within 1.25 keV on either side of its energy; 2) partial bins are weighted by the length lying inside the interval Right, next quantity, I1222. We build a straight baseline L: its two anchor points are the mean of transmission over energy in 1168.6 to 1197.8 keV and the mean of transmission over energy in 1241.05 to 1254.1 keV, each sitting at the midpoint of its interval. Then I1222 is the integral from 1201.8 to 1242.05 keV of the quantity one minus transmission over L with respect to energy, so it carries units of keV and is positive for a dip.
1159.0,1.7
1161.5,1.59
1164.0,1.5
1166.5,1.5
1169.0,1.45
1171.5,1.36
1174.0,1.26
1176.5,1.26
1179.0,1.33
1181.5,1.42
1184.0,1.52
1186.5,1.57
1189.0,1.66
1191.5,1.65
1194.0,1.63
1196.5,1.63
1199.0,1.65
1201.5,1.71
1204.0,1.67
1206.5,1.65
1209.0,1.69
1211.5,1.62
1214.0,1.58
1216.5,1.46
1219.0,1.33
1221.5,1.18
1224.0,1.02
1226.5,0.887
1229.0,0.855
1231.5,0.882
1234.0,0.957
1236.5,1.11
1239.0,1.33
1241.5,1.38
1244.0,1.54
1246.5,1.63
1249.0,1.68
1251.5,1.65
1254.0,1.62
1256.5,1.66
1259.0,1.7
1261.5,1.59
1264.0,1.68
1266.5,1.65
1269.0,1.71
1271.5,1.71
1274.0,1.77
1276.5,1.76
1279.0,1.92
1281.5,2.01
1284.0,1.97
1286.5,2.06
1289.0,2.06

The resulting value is 6.5 keV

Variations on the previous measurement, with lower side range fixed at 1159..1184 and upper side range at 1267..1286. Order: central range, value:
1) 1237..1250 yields 1.7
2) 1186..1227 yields 1.1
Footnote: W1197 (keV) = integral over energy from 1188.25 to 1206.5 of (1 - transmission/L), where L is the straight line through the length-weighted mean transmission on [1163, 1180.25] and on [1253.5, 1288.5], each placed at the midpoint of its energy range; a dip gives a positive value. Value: -2.1 keV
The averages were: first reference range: 1.38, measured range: 1.66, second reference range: 1.78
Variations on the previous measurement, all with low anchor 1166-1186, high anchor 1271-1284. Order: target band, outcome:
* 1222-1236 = 5.9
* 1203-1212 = -0.7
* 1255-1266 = 0.7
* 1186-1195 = -1.1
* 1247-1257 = 0.5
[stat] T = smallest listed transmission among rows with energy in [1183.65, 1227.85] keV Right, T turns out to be 0.887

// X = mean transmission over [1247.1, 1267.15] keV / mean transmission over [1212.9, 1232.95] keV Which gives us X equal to 1.44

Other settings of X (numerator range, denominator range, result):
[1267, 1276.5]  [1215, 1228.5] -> 1.48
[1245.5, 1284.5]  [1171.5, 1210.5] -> 1.12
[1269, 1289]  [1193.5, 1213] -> 1.14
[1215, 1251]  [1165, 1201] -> 0.83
